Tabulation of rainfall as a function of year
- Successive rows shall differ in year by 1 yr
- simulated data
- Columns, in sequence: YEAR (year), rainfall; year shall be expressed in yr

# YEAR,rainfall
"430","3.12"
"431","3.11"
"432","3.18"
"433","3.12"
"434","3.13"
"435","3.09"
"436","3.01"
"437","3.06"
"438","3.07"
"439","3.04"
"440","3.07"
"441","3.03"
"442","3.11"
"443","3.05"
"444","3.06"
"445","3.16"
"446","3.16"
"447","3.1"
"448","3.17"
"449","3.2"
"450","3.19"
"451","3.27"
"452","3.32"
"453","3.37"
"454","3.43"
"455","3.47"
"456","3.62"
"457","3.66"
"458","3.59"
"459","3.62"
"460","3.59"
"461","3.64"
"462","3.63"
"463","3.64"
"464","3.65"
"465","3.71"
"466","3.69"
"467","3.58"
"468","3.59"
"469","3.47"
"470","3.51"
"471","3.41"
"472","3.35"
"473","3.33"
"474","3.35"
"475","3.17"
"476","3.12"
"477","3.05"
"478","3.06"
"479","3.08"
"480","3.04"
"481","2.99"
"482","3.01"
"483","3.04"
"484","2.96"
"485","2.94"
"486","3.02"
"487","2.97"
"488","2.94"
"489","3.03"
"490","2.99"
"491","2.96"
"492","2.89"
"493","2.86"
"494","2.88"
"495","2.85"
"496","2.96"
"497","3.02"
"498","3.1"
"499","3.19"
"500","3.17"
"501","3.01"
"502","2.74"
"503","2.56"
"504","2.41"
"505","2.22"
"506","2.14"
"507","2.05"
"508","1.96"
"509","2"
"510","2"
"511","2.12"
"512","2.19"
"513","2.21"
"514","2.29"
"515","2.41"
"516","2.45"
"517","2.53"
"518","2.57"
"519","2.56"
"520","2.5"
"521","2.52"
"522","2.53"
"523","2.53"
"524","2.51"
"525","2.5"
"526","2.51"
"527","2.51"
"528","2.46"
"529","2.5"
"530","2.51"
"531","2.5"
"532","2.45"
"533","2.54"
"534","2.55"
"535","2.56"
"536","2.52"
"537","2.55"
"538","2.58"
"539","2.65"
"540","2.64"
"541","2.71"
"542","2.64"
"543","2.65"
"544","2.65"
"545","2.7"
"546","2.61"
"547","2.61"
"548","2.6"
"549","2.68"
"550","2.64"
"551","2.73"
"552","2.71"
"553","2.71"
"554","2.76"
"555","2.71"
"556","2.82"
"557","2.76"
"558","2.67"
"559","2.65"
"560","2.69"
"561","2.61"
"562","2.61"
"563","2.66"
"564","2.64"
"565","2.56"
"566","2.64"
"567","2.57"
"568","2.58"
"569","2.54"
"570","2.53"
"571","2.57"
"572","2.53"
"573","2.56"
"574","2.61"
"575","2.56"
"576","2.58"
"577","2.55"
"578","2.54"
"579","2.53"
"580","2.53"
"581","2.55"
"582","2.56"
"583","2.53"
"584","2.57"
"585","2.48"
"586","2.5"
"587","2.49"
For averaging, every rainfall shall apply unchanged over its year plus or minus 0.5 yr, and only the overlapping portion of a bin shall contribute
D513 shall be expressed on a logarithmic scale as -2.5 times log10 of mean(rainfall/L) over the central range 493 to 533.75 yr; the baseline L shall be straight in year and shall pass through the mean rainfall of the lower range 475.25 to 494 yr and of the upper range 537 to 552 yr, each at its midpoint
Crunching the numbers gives 0.13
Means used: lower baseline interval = 3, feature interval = 2.52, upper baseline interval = 2.65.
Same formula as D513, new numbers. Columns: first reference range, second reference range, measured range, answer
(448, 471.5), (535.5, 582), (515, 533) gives 0.17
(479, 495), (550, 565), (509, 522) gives 0.21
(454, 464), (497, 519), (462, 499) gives -0.03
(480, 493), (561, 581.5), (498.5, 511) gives 0.18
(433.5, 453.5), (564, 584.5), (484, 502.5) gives -0.02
